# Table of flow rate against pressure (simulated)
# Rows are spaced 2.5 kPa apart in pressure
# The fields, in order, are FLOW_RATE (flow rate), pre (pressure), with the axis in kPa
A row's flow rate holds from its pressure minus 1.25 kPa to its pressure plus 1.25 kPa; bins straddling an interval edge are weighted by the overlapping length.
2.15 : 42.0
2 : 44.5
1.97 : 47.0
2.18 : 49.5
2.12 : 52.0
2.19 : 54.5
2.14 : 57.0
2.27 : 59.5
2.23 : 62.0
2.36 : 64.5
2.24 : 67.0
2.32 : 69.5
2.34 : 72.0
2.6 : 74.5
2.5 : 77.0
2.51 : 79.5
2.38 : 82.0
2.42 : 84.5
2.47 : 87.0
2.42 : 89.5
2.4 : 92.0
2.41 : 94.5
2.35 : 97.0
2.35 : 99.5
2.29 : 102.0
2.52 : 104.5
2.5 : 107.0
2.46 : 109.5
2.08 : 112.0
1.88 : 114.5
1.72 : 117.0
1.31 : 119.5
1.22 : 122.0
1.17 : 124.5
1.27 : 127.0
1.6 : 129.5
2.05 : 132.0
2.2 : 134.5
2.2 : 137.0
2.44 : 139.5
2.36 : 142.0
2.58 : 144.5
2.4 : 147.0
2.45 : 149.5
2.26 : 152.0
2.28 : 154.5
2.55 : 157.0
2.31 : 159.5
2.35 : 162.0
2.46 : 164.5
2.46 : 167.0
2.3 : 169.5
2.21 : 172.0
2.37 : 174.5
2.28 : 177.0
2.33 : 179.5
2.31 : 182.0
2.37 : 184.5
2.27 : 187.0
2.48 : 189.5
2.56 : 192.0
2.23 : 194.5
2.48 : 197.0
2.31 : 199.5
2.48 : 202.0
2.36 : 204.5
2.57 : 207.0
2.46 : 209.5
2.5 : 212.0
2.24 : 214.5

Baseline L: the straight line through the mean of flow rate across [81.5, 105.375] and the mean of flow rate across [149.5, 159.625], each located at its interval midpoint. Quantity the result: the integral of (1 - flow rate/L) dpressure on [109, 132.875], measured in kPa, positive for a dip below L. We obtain 7.4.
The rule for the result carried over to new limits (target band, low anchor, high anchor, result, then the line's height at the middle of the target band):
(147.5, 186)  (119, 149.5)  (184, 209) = -3.02 kPa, 2.19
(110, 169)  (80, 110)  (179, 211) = 8.13 kPa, 2.41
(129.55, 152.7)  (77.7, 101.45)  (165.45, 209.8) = 1.00 kPa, 2.39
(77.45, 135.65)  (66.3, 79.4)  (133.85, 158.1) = 7.45 kPa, 2.4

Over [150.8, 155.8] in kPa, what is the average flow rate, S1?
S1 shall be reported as 2.27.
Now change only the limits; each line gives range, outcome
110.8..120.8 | 1.74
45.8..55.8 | 2.12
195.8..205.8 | 2.41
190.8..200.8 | 2.39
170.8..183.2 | 2.3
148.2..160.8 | 2.37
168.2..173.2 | 2.26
